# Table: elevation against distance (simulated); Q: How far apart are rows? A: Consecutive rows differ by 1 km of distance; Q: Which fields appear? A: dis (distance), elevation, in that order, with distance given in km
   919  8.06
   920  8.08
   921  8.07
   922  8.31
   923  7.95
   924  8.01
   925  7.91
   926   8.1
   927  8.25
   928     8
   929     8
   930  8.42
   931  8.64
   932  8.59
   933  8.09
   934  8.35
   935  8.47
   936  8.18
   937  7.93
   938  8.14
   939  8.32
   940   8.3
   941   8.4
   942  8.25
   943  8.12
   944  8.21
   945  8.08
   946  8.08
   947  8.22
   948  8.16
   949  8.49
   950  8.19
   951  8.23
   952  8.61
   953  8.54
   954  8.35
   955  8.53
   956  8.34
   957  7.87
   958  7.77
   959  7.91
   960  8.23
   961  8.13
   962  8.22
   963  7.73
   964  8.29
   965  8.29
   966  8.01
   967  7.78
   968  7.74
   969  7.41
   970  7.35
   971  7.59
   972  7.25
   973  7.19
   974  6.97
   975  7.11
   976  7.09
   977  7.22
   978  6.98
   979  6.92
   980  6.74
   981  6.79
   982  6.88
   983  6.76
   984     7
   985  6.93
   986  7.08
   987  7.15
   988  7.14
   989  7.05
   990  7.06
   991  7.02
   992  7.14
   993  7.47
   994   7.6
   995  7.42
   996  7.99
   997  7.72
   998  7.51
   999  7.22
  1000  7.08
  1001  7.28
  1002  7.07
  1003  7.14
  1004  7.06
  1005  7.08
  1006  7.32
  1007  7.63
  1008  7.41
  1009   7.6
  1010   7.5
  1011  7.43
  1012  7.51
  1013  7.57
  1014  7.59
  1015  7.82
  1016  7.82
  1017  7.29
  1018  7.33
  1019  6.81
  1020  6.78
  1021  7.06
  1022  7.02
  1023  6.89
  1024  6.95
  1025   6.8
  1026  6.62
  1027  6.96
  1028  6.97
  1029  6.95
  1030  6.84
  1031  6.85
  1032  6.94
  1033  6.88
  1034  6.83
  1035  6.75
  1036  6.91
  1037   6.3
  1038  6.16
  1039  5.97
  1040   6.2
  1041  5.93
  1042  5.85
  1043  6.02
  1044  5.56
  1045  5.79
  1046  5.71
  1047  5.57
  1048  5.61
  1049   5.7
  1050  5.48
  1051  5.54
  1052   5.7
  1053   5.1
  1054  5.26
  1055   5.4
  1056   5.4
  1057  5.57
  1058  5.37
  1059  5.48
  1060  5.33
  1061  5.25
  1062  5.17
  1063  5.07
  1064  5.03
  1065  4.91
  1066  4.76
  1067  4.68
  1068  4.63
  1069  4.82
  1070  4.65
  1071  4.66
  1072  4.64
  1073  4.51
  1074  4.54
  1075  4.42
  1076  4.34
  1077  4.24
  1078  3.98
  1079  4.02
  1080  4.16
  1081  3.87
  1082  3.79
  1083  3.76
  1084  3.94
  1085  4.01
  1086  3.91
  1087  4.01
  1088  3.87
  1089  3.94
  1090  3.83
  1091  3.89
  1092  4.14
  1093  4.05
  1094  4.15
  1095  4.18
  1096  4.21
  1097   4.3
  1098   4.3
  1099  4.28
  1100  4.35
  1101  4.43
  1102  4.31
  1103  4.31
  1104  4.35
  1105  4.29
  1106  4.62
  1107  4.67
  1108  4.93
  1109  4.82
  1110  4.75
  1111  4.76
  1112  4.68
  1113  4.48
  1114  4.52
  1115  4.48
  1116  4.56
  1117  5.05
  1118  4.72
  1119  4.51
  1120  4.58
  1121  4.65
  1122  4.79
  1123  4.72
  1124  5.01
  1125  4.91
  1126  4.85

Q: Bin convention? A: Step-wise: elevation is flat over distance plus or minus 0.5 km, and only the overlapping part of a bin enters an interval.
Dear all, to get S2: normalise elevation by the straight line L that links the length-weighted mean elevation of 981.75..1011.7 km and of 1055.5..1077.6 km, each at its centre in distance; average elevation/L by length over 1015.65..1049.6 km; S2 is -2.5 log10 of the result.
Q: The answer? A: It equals -0.08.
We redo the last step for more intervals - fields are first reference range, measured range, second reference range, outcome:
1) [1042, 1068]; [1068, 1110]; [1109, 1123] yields 0.17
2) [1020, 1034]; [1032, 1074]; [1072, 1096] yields 0.02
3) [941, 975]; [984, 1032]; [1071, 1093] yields -0.13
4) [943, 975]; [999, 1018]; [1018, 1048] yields -0.06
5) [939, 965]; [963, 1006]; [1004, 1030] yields 0.06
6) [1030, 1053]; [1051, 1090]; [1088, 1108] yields 0.12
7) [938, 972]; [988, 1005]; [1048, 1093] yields -0.07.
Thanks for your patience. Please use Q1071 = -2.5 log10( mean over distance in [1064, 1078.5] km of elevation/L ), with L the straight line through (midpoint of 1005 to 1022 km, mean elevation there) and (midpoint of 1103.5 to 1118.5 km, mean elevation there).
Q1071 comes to 0.25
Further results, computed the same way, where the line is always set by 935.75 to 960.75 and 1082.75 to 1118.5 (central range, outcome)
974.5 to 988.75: 0.06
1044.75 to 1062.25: 0.01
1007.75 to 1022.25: -0.13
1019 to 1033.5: -0.11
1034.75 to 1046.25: -0.04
